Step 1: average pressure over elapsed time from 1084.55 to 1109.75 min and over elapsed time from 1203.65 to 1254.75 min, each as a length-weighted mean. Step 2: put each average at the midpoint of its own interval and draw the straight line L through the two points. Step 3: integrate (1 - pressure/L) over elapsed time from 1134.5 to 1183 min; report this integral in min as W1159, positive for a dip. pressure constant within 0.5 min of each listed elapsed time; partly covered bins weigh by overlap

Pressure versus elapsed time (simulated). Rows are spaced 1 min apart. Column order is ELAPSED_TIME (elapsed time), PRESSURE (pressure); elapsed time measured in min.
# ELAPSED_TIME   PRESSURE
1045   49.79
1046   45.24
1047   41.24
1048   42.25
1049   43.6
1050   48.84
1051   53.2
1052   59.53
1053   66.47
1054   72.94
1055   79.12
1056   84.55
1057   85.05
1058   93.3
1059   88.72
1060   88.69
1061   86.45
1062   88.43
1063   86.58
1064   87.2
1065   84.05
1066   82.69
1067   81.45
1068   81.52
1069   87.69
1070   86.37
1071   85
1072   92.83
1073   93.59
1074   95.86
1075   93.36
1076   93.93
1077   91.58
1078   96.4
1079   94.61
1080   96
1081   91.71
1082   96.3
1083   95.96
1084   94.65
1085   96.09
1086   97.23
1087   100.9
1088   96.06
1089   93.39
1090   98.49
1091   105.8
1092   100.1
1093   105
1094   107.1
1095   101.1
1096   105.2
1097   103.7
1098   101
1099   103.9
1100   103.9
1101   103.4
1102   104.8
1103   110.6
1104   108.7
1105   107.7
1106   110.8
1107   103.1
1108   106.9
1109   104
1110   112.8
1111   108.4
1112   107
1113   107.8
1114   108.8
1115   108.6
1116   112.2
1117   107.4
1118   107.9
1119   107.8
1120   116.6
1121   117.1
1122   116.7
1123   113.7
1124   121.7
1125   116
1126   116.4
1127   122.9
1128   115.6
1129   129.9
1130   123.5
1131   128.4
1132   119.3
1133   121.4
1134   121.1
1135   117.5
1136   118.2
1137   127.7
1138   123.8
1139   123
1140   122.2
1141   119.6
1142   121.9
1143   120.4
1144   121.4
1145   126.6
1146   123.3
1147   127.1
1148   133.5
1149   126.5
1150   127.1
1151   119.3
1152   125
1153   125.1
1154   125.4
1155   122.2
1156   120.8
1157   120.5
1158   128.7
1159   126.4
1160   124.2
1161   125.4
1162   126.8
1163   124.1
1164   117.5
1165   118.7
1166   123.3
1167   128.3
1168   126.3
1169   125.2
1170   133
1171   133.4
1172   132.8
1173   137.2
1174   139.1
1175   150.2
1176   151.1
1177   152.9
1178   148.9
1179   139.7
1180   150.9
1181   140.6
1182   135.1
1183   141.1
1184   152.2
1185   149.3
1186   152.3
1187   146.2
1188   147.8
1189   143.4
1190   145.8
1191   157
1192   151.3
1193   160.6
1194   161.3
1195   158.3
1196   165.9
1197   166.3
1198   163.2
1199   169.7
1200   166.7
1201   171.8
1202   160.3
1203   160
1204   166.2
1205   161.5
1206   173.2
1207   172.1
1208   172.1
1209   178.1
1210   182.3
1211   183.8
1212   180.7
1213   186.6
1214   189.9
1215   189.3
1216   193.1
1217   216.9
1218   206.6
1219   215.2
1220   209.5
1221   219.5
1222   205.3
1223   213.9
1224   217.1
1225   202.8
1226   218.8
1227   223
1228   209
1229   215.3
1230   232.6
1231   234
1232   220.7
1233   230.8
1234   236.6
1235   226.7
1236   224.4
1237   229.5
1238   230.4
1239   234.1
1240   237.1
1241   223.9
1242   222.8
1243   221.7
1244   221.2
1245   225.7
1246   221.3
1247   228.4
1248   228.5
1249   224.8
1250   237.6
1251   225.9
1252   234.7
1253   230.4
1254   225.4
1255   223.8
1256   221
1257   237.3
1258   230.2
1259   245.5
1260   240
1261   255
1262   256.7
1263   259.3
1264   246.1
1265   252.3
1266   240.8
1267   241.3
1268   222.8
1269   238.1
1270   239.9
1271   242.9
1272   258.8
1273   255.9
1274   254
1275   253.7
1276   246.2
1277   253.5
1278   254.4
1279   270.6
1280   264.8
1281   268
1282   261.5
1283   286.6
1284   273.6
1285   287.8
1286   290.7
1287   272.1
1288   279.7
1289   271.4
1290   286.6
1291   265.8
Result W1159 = 7.9 min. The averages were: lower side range 103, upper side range 212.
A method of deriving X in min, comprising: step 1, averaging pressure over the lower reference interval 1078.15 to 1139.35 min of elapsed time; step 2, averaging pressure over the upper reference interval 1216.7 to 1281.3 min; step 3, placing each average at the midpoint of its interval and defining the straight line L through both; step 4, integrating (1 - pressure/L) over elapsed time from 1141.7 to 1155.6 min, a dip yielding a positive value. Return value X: 1.9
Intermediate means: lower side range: 109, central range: 125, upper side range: 233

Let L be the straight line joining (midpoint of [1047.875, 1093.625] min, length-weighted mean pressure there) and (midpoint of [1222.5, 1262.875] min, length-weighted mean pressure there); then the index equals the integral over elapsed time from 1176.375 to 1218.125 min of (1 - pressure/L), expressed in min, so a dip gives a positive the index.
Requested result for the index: 5.9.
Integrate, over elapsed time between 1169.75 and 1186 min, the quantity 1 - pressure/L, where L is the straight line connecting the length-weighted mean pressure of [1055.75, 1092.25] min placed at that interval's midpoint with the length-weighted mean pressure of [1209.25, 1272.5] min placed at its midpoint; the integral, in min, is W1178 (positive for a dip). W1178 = 2.87 min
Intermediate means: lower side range 91.7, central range 143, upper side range 224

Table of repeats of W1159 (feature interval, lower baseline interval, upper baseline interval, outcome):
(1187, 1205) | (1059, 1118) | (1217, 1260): 2.8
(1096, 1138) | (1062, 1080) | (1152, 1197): -0.6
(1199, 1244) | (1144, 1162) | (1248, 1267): -0.9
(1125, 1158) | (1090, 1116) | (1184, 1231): 2.6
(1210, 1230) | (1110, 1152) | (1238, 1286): -0.1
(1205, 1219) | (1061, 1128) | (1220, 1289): 1.1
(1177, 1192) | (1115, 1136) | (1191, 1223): 1.4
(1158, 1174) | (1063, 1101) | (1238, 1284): 3.6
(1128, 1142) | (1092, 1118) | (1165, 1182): -0.3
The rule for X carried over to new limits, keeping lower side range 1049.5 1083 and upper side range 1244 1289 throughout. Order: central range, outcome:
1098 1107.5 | 0.7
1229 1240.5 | -0.4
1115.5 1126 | 1.3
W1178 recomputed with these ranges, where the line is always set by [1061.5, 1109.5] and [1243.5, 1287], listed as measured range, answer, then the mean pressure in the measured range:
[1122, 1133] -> 0.94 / 121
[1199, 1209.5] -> 1.47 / 168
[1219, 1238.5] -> -0.44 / 221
